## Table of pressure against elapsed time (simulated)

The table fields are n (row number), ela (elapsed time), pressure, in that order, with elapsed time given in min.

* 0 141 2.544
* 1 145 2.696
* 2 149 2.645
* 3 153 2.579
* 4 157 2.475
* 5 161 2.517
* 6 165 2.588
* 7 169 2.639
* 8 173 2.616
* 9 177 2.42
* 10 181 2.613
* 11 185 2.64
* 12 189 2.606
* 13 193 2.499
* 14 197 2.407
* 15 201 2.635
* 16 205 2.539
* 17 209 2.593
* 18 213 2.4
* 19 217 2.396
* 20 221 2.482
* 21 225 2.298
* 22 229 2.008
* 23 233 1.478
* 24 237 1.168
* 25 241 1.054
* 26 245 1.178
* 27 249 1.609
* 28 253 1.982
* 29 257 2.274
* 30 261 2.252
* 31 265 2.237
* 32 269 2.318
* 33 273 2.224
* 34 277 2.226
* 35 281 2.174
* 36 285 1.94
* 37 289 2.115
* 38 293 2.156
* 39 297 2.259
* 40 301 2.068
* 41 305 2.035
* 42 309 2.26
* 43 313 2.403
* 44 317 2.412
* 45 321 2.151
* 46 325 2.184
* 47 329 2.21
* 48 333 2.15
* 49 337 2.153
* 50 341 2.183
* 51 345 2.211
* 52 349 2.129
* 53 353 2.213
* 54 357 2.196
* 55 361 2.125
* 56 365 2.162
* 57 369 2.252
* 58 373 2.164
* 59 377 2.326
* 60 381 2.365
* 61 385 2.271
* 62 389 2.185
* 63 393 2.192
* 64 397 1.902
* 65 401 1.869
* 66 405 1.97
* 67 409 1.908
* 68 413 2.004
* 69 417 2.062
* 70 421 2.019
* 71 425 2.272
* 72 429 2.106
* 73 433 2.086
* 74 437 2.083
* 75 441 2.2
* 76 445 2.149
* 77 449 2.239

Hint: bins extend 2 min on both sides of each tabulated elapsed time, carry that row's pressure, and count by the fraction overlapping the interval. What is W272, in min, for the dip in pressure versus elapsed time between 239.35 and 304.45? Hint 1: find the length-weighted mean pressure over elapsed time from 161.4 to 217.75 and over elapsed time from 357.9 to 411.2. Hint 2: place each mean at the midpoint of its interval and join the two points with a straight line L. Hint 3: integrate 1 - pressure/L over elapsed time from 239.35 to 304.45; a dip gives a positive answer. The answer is 9.8 min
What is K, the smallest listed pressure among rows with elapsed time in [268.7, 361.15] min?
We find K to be 1.94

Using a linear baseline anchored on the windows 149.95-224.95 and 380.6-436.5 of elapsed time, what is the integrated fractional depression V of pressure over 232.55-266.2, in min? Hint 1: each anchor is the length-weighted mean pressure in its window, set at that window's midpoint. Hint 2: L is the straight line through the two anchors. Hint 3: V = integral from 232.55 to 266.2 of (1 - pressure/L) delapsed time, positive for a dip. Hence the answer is 10.0 min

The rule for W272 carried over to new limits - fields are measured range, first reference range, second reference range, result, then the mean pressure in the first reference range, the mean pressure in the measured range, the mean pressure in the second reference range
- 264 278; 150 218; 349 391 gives 0.8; 2.54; 2.25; 2.22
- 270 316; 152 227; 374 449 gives 3.0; 2.52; 2.18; 2.11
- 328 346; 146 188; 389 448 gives 0.4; 2.58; 2.18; 2.07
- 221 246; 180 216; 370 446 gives 8.6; 2.54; 1.62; 2.11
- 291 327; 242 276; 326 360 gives -1.9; 1.99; 2.21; 2.18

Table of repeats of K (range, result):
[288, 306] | 2.035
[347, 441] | 1.869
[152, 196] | 2.42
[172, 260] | 1.054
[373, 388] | 2.164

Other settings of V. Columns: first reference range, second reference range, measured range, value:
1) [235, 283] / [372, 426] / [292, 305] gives -1.3 min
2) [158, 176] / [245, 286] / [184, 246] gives 5.1 min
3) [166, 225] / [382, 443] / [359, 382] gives -0.6 min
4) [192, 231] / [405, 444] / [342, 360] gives 0.1 min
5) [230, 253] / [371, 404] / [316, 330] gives -3.2 min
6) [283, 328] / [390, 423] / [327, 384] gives -3.1 min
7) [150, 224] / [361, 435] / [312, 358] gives 0.6 min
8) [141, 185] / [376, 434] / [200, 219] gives -0.1 min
